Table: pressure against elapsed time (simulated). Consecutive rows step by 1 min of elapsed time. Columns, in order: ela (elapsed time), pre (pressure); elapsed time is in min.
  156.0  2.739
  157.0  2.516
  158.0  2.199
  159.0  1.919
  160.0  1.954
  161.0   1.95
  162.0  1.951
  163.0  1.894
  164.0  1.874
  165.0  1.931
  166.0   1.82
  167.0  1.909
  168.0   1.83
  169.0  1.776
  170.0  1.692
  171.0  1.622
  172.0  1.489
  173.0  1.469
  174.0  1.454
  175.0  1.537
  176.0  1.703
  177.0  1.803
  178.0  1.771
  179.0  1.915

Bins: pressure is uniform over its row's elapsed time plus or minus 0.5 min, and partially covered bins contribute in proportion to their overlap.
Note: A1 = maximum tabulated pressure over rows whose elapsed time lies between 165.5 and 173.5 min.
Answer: 1.909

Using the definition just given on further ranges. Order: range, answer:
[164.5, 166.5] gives 1.931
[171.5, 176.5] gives 1.703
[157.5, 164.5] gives 2.199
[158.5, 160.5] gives 1.954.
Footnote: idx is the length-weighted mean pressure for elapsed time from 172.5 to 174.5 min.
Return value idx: 1.46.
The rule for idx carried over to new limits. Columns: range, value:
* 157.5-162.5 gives 1.99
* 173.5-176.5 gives 1.56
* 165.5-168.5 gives 1.85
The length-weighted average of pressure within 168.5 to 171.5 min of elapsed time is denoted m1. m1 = 1.7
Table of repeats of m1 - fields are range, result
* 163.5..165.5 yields 1.9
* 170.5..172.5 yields 1.56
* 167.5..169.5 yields 1.8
